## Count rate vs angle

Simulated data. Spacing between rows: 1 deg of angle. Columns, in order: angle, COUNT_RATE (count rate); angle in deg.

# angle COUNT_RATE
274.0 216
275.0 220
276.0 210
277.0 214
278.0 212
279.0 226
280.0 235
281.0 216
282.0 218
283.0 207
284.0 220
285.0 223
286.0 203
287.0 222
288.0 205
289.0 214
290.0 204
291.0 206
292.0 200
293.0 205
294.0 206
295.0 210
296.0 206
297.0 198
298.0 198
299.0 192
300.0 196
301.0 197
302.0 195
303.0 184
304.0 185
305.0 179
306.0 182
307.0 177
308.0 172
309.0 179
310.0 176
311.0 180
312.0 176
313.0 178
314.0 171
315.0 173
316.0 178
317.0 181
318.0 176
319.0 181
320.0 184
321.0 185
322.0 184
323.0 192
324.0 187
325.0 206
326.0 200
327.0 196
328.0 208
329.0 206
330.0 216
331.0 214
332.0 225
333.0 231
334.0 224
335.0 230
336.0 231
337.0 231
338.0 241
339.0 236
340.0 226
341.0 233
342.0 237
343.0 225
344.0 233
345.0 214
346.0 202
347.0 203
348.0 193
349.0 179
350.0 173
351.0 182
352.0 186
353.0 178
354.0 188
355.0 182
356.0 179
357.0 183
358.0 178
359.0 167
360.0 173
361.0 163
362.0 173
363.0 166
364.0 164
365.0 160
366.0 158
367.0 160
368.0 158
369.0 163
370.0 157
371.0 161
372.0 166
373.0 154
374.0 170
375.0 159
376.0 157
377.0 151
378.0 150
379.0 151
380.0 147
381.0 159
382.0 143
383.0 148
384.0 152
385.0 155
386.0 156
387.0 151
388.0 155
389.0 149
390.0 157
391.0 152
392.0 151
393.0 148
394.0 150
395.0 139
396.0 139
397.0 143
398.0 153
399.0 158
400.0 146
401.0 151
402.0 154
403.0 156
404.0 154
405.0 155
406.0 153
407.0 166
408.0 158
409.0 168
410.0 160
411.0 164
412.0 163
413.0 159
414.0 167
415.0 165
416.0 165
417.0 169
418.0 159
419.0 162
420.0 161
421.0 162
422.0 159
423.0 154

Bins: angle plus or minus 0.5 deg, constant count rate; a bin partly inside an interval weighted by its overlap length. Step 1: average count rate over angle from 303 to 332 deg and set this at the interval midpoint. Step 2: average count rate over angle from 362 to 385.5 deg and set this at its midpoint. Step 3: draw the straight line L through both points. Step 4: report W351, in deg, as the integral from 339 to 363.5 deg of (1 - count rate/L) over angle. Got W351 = -3.4 deg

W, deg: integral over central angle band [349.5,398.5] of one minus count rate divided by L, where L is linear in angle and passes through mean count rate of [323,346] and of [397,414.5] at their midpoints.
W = 6.6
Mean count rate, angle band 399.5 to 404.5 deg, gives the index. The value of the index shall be 152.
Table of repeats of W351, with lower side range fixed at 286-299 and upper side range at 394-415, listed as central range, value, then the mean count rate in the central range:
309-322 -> 1.1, 178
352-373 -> 0.6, 169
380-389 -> 0.7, 152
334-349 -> -3.2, 222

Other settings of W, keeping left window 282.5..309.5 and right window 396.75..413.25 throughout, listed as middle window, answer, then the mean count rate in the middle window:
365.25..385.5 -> 1.5 deg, 156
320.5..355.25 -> -4.9 deg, 208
